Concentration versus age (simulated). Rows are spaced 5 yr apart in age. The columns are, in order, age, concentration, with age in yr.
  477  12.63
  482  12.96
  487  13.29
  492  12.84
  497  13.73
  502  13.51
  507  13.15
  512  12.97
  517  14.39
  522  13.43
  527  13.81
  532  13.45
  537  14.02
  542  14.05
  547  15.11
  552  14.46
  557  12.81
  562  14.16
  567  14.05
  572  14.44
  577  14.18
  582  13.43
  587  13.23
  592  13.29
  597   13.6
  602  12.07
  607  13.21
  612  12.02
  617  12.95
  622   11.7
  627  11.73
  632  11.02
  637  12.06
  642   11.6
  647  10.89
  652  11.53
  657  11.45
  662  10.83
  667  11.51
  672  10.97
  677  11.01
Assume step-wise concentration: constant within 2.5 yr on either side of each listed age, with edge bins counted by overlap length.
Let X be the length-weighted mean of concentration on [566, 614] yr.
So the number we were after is 13.3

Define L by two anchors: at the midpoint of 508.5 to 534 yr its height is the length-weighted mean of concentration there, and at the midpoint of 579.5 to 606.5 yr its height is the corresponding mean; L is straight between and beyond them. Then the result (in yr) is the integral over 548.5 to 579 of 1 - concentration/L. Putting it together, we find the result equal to -1.7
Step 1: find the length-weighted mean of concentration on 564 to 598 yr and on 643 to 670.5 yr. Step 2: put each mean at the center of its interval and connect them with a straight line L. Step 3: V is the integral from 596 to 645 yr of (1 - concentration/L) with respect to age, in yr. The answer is 1.2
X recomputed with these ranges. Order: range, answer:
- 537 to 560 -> 14.1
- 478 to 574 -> 13.7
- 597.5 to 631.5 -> 12.3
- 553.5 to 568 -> 13.7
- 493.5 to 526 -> 13.5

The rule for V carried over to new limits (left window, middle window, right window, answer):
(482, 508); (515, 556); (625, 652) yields -4.1 yr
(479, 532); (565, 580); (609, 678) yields -2.0 yr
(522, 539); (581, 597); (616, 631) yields -1.0 yr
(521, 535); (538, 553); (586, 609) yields -1.2 yr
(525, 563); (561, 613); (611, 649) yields -2.3 yr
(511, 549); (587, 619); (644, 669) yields -1.3 yr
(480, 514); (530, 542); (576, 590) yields -0.4 yr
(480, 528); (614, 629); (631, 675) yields -0.5 yr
